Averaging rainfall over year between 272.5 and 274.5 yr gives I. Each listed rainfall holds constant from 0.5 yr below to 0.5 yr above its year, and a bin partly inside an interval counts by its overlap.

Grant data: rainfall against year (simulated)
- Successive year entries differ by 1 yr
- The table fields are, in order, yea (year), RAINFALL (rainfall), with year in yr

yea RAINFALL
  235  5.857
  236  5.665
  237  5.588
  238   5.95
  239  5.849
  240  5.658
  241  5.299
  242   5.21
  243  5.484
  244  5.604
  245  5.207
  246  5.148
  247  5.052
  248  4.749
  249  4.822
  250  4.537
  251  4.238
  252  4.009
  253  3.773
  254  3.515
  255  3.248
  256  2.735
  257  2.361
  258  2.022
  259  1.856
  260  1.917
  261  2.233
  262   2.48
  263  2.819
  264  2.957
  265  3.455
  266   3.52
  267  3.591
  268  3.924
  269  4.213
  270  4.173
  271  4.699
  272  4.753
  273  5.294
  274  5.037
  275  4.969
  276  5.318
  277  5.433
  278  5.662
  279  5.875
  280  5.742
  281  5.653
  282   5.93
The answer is 5.17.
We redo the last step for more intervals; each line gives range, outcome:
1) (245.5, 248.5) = 4.98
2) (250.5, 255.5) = 3.76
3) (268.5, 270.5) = 4.19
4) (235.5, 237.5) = 5.63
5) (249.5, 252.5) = 4.26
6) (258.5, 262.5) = 2.12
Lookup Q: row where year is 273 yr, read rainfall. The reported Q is 5.294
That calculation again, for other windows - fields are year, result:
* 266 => 3.52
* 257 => 2.361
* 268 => 3.924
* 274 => 5.037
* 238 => 5.95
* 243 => 5.484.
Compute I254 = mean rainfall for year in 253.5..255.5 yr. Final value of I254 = 3.38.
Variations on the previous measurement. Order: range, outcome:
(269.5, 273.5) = 4.73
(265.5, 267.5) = 3.56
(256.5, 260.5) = 2.04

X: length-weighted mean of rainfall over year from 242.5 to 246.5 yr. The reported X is 5.36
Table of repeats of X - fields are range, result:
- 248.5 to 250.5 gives 4.68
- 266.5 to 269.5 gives 3.91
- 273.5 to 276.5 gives 5.11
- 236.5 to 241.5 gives 5.67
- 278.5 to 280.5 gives 5.81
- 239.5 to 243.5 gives 5.41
